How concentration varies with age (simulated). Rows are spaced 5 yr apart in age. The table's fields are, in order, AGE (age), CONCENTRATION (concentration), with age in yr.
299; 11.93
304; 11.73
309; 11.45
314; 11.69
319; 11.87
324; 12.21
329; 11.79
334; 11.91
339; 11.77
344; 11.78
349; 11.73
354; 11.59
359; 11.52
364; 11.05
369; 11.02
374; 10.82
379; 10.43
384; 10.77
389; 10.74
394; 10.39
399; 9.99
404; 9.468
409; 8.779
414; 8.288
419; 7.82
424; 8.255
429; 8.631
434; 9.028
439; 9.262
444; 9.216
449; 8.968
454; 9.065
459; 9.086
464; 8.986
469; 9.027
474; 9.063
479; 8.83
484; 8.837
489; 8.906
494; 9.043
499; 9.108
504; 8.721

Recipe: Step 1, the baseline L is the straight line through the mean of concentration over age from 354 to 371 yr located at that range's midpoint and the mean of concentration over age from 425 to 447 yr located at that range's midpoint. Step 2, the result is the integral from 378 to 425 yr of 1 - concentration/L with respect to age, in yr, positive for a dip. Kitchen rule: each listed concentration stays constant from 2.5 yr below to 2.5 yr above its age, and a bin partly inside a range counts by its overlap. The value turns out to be 2.68 yr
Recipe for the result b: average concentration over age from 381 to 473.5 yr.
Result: 9.21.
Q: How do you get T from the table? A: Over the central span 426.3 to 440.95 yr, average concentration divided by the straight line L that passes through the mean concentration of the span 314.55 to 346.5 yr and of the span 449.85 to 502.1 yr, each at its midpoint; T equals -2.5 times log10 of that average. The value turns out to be 0.10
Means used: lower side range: 11.9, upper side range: 8.99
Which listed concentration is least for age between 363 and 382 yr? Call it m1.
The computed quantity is 10.43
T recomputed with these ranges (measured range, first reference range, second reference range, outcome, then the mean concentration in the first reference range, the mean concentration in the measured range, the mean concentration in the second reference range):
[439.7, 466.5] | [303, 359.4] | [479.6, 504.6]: 0.06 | 11.8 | 9.08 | 8.93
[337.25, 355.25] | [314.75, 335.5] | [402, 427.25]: -0.06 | 11.9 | 11.7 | 8.51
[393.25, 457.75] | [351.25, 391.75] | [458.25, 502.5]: 0.12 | 11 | 8.98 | 8.98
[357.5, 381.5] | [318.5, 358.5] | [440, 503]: 0.02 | 11.8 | 10.9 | 9.01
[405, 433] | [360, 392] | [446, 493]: 0.18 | 10.8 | 8.45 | 8.98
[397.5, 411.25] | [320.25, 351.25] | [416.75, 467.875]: 0.06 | 11.9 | 9.38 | 8.84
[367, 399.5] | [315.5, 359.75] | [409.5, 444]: -0.05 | 11.8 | 10.6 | 8.61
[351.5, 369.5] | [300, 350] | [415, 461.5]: -0.05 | 11.8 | 11.3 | 8.8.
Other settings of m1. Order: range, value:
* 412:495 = 7.82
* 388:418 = 8.288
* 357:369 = 11.02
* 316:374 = 10.82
